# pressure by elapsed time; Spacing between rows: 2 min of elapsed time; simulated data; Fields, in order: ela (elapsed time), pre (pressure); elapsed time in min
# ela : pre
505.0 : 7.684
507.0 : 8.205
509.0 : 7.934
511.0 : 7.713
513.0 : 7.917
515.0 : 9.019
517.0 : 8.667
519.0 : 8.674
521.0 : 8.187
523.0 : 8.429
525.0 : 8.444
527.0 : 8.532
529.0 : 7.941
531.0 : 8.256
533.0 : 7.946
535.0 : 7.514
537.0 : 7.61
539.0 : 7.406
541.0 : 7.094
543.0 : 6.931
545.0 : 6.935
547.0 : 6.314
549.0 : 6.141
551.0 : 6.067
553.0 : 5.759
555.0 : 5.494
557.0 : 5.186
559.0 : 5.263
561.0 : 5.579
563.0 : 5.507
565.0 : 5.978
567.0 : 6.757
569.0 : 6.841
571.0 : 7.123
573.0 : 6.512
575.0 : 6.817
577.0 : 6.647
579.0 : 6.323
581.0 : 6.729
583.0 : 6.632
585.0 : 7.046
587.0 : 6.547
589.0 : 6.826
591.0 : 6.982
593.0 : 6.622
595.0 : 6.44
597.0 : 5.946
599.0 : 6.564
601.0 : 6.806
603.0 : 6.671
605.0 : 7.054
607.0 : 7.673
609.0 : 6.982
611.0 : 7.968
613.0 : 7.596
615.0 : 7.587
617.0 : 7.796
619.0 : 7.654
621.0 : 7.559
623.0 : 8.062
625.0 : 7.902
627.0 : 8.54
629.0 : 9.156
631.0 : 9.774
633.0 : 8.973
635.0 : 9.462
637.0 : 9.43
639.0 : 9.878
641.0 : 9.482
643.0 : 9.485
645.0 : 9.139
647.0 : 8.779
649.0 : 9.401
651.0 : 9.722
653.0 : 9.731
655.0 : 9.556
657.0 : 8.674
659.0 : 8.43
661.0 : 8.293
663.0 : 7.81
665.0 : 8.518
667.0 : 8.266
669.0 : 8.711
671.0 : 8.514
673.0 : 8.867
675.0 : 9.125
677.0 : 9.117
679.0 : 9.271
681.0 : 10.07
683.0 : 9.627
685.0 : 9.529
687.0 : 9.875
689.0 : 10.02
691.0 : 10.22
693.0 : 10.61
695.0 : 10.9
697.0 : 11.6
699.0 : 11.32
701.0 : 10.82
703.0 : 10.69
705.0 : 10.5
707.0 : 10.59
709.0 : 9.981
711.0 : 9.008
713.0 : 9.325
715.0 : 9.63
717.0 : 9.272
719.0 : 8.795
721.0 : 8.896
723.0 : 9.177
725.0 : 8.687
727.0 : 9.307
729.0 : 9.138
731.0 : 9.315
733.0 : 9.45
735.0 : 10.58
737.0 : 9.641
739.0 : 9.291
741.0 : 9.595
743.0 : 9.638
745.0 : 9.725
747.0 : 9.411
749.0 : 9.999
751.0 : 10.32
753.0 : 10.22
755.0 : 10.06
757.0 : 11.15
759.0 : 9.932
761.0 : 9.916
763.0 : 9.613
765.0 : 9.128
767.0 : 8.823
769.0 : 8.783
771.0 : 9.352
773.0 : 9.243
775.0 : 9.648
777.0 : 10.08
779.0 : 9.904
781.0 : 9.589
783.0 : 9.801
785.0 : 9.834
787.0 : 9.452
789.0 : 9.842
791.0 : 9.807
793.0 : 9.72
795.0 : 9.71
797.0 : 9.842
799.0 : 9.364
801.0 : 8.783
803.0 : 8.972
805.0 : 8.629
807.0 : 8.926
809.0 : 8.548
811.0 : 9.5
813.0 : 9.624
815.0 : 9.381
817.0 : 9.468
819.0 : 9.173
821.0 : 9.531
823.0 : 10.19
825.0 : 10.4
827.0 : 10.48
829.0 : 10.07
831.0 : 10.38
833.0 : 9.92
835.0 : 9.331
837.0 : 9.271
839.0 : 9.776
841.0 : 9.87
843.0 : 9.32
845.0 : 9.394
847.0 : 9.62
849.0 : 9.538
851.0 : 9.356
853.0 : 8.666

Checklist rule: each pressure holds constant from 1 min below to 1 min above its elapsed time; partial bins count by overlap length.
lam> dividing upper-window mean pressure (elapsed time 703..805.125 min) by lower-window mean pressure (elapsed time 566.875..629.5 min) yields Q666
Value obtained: 1.35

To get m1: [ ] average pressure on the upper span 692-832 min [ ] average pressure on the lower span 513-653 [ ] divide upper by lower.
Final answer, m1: 1.29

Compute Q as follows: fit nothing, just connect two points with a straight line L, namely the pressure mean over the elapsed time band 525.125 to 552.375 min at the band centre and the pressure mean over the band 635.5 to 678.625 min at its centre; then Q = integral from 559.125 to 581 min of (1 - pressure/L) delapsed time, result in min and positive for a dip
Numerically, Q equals 3.89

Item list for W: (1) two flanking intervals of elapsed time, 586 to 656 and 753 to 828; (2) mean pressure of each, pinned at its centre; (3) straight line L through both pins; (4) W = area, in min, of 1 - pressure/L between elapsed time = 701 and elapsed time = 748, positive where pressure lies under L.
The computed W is -3.0 min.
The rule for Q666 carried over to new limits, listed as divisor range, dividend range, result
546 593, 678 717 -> 1.61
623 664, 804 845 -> 1.06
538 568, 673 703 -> 1.64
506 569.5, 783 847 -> 1.33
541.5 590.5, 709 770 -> 1.50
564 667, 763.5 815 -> 1.20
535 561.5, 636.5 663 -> 1.44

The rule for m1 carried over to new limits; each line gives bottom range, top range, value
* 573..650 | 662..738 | 1.24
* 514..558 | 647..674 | 1.19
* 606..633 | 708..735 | 1.15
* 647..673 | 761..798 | 1.09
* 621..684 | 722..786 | 1.07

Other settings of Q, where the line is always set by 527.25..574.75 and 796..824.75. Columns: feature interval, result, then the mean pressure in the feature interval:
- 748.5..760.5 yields -2.1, 10.3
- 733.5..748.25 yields -1.9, 9.69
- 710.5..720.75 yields -1.1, 9.19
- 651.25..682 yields -4.1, 8.88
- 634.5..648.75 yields -3.4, 9.38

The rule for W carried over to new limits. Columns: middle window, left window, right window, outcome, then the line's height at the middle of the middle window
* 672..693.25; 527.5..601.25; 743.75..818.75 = -3.60 min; 8.23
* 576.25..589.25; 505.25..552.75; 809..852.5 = 2.23 min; 8.05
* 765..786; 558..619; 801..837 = -1.12 min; 9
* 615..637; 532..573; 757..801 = -2.92 min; 7.49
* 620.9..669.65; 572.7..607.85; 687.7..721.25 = -3.44 min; 8.37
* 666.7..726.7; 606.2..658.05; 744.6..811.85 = -4.15 min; 9.08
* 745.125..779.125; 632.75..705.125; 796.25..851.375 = -0.76 min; 9.52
